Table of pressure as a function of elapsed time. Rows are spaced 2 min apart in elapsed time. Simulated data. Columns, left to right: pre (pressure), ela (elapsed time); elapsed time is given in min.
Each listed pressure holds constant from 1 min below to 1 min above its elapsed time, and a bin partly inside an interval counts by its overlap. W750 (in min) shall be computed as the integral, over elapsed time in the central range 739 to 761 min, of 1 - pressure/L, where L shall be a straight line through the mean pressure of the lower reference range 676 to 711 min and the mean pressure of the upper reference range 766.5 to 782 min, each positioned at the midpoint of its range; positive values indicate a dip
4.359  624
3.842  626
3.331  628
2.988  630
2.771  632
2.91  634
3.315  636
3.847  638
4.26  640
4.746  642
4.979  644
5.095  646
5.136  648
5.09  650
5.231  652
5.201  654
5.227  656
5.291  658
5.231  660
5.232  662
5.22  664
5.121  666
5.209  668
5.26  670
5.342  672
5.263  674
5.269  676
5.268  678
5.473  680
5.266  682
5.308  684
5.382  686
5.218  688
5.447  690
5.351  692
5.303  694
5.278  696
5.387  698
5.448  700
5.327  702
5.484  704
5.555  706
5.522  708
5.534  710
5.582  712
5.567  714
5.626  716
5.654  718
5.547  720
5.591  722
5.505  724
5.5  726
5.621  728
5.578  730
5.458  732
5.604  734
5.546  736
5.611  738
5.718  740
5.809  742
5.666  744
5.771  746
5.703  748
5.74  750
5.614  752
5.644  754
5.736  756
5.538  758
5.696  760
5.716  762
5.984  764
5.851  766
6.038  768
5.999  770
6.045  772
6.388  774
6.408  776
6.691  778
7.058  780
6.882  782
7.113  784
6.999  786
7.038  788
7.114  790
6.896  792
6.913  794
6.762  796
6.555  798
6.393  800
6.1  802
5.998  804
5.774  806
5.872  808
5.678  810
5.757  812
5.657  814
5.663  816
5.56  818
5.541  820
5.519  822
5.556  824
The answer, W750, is 1.4 min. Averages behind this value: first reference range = 5.38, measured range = 5.69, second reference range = 6.39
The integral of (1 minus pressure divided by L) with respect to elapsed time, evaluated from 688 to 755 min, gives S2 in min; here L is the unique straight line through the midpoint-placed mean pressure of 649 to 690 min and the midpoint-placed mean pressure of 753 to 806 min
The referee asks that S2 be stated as 2.6 min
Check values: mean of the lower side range 5.26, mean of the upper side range 6.36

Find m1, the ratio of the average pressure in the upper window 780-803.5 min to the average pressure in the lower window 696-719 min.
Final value 1.23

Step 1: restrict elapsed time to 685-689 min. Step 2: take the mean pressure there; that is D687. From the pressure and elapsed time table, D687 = 5.3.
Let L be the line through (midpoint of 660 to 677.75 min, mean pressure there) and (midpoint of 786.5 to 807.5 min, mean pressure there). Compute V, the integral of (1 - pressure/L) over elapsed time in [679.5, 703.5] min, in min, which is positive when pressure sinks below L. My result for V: 0.5 min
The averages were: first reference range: 5.24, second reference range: 6.55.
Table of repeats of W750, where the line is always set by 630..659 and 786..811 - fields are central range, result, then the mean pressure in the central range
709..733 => -0.5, 5.56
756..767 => 0.4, 5.76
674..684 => -0.8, 5.31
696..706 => -0.4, 5.41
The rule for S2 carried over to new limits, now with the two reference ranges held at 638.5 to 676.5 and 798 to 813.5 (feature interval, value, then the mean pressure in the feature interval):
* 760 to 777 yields -0.82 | 6.03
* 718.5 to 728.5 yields -0.11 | 5.55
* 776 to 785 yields -1.63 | 6.88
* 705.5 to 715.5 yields -0.26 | 5.56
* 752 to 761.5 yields 0.05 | 5.65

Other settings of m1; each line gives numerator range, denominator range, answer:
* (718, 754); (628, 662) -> 1.26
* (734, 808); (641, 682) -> 1.19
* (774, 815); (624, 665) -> 1.46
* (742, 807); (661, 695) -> 1.18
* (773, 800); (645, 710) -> 1.29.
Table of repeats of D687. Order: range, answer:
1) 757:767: 5.76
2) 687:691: 5.33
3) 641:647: 4.94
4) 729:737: 5.55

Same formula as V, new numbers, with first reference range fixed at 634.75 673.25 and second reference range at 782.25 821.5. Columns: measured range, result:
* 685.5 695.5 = -0.12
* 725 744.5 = 0.22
